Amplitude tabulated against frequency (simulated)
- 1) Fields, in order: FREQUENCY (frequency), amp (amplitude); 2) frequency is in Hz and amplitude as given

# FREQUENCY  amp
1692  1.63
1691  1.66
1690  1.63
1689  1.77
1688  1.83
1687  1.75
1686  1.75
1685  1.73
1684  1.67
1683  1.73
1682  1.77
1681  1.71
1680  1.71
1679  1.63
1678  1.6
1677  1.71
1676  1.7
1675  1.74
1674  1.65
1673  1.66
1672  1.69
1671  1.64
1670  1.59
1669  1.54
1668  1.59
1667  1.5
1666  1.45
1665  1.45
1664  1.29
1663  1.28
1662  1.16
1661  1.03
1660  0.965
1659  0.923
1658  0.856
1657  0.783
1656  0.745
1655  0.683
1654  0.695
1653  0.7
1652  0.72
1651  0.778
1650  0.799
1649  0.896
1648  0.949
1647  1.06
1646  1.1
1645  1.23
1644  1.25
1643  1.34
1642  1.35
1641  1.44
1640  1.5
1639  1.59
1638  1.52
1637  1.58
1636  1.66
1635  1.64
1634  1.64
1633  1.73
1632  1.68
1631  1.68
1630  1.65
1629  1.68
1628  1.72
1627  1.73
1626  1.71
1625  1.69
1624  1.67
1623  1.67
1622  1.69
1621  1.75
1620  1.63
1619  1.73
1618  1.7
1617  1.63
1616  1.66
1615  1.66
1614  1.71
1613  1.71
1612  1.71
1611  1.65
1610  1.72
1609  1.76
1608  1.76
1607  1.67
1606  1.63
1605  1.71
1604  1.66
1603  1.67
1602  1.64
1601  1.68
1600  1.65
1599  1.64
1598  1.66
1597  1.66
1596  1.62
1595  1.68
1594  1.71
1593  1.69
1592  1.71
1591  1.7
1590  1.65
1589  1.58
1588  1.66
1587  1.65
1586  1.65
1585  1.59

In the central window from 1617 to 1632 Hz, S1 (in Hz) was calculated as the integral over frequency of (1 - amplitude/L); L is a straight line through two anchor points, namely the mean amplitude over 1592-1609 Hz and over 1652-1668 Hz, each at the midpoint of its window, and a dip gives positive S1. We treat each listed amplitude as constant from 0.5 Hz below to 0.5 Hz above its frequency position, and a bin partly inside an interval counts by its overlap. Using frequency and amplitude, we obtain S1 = -2.9 Hz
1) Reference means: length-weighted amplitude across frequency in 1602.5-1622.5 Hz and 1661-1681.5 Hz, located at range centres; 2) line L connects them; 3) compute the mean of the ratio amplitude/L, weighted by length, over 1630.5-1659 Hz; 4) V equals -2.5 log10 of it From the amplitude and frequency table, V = 0.330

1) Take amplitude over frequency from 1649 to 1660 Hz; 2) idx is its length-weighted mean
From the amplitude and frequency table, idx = 0.783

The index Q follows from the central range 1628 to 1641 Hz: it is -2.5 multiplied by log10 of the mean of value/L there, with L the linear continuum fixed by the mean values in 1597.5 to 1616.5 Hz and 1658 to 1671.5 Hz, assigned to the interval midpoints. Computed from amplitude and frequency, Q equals -0.08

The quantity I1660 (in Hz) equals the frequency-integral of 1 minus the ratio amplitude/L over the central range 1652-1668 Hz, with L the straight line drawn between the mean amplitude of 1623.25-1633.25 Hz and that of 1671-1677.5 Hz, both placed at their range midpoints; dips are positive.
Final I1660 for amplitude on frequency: 6.1 Hz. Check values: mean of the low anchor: 1.69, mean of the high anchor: 1.69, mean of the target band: 1.04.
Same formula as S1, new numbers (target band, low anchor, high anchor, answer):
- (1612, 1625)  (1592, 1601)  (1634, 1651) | -1.7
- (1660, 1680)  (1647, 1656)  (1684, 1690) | -3.4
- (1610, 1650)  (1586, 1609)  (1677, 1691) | 3.3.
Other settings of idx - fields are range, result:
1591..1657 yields 1.5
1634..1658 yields 1.14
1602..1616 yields 1.69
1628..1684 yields 1.36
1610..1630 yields 1.69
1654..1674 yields 1.25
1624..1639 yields 1.66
